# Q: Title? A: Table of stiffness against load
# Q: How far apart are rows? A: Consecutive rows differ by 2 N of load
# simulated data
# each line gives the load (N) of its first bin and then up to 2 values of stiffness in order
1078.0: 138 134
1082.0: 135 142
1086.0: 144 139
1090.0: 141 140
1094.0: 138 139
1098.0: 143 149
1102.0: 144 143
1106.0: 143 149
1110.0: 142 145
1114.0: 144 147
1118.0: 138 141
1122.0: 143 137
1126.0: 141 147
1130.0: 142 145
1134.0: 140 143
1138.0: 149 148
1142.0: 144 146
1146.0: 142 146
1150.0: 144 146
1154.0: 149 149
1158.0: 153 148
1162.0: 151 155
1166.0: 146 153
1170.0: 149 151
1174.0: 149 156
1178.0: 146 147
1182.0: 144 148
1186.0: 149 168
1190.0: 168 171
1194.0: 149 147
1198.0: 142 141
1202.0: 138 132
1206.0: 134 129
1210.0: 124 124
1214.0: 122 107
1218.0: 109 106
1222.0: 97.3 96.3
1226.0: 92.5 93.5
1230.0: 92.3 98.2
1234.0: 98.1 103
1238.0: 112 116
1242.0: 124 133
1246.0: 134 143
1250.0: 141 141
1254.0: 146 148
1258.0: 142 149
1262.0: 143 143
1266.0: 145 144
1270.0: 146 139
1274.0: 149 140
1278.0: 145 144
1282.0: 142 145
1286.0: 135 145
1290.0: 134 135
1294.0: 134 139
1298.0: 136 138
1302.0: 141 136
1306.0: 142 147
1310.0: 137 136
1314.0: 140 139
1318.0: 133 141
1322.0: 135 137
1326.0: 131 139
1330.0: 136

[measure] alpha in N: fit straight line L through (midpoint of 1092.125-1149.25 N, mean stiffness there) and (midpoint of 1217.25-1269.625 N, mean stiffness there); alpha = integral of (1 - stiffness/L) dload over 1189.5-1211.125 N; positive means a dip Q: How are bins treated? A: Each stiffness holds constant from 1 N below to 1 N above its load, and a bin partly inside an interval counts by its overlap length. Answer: -2.0 N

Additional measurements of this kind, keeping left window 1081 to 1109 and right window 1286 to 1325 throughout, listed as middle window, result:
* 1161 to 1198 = -3.1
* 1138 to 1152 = -0.4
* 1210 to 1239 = 7.3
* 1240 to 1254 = 0.4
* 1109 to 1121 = -0.1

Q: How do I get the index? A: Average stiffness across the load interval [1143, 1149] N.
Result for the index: 145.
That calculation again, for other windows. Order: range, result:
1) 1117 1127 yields 140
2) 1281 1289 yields 142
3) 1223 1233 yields 94.6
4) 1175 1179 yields 151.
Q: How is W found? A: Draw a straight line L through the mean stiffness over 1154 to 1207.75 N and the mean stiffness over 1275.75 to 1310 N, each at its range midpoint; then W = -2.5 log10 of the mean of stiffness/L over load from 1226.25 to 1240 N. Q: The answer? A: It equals 0.40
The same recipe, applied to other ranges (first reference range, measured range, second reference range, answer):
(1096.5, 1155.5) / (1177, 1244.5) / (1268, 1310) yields 0.129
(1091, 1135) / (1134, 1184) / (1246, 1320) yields -0.042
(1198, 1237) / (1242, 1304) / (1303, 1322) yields -0.105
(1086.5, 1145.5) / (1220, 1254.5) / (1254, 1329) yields 0.227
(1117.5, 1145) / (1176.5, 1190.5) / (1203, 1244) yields -0.216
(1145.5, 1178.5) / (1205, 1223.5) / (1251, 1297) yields 0.246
